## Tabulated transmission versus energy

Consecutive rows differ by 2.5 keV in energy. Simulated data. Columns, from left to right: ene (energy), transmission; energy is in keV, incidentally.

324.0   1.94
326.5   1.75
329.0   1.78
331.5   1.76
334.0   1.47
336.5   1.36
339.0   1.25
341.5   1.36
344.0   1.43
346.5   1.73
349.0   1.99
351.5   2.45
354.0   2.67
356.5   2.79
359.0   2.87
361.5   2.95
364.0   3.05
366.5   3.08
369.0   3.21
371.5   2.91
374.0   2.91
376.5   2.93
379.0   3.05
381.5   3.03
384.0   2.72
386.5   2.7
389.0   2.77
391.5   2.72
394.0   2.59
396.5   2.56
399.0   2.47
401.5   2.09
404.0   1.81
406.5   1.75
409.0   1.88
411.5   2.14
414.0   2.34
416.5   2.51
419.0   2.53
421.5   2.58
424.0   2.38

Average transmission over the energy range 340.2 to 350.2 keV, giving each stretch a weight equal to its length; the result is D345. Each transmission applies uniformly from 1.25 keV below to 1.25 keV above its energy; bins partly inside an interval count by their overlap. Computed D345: 1.62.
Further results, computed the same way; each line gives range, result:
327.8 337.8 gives 1.59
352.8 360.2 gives 2.78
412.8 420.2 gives 2.46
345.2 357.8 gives 2.32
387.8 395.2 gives 2.69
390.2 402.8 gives 2.48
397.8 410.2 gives 2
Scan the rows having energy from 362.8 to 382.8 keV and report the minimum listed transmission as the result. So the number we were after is 2.91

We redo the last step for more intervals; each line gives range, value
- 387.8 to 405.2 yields 1.81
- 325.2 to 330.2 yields 1.75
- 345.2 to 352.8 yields 1.73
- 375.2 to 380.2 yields 2.93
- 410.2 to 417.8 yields 2.14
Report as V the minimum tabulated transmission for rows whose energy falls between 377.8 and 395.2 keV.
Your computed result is 2.59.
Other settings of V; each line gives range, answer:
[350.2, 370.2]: 2.45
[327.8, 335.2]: 1.47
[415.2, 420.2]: 2.51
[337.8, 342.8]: 1.25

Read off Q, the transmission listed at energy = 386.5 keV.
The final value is 2.7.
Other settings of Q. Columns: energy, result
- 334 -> 1.47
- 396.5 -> 2.56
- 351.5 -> 2.45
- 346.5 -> 1.73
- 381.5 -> 3.03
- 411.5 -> 2.14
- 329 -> 1.78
